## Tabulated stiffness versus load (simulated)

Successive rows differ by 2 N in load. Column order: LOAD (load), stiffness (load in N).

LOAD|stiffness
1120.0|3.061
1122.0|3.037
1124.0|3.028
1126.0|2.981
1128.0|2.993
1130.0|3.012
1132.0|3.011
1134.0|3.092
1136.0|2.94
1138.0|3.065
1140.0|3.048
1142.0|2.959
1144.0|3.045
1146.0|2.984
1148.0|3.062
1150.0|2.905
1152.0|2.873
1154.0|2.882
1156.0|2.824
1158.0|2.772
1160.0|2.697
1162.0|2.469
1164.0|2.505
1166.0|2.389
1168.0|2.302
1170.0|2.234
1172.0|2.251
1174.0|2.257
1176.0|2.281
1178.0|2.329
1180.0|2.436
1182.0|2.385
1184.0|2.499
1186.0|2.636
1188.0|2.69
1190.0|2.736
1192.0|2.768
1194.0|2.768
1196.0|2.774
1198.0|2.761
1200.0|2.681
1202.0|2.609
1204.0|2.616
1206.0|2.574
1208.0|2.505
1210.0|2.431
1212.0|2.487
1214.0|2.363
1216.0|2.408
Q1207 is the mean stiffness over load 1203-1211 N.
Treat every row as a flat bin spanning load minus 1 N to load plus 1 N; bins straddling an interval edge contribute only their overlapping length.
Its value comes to 2.53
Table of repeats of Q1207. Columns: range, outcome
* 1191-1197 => 2.77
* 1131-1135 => 3.05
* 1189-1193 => 2.75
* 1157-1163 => 2.65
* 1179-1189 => 2.53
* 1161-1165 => 2.49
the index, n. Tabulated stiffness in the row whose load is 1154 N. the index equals 2.882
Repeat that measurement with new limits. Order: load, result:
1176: 2.281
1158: 2.772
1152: 2.873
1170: 2.234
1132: 3.011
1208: 2.505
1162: 2.469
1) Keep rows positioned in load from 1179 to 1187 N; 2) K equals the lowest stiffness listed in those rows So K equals 2.385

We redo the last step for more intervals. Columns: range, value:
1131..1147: 2.94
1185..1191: 2.636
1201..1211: 2.431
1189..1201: 2.681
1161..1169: 2.302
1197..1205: 2.609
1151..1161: 2.697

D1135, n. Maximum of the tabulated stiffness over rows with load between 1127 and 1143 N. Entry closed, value 3.092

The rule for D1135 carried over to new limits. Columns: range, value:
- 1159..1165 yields 2.697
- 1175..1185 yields 2.499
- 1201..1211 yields 2.616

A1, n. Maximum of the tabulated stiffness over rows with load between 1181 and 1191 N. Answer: 2.736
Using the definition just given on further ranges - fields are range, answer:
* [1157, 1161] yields 2.772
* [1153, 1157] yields 2.882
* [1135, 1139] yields 3.065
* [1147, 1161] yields 3.062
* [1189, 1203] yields 2.774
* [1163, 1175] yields 2.505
